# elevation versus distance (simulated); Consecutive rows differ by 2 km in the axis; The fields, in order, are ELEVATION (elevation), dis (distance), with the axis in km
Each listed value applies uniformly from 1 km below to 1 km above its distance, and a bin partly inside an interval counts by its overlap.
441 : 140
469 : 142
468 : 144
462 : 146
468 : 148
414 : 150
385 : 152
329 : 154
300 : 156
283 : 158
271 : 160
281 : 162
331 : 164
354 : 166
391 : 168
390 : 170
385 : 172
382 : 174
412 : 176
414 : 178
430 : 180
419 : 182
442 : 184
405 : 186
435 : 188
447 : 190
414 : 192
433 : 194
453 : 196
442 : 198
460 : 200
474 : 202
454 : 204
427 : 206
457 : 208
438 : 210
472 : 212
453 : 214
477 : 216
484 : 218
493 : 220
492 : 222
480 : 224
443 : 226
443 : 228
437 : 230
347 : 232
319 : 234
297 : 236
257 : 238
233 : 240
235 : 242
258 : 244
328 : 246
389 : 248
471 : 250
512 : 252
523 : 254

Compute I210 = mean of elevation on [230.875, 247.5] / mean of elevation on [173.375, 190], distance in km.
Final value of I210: 0.69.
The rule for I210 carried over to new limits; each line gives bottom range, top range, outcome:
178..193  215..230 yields 1.10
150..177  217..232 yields 1.32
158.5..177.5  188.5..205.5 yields 1.26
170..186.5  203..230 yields 1.13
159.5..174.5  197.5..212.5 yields 1.30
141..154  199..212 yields 1.04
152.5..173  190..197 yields 1.31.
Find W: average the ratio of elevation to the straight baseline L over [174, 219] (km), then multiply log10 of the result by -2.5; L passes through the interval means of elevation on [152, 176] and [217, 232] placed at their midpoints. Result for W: -0.096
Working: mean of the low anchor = 341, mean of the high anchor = 459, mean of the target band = 441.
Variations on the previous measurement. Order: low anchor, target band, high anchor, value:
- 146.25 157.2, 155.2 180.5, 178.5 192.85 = 0.14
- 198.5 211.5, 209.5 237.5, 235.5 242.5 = -0.24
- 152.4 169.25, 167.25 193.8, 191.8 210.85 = -0.09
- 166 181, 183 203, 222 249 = -0.15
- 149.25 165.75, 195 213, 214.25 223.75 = -0.02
